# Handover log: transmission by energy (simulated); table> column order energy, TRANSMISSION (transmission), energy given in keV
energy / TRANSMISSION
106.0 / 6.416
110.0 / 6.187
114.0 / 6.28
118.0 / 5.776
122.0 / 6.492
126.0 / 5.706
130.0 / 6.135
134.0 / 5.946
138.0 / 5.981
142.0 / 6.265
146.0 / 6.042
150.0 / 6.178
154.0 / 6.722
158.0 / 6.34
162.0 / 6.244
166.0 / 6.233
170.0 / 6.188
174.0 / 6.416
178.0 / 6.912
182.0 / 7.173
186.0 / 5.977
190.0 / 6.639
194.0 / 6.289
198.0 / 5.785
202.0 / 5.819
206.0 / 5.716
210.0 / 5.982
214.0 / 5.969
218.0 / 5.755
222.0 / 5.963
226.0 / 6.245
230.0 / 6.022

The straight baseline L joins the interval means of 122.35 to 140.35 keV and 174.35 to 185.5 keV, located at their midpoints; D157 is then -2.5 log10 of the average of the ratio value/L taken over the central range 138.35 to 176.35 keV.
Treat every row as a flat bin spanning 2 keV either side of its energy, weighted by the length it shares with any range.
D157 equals 0.024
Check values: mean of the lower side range 6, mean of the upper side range 6.81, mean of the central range 6.28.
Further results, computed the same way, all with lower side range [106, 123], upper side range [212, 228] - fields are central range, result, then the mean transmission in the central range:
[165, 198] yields -0.067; 6.44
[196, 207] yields 0.044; 5.78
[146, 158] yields -0.043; 6.36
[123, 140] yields 0.033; 5.97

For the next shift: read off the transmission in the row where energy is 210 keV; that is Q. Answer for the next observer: 5.982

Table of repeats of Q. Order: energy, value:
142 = 6.265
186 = 5.977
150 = 6.178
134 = 5.946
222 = 5.963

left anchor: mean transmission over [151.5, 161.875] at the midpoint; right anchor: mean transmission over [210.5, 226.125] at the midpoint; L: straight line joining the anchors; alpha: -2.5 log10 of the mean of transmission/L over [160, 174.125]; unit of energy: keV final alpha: 0.021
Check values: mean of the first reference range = 6.46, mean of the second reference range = 5.95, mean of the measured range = 6.25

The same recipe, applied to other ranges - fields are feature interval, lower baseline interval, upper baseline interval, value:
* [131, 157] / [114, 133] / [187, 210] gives -0.026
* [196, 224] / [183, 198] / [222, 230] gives 0.061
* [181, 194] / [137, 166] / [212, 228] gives -0.067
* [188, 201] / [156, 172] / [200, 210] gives -0.050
